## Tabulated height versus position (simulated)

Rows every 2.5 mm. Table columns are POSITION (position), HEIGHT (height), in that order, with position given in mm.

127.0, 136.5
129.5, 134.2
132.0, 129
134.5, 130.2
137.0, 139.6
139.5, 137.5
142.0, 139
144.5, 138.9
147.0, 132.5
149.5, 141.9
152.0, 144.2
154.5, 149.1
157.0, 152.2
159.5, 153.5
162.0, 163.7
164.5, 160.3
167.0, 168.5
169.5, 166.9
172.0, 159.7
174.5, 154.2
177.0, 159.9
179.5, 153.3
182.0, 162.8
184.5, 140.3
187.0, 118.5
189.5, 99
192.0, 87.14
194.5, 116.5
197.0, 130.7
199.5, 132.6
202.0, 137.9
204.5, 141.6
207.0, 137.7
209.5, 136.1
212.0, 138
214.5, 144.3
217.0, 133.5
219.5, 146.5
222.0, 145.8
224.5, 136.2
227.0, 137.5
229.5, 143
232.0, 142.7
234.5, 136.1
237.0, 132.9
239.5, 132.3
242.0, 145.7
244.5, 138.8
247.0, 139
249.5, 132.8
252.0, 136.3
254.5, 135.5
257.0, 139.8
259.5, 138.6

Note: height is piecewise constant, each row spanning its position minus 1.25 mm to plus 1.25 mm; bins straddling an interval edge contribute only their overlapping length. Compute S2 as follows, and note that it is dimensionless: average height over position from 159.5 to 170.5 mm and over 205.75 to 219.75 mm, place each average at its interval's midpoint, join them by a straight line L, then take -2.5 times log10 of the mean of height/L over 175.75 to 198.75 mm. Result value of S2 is 0.17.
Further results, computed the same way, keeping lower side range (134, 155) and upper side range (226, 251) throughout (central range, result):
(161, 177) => -0.17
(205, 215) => 0.00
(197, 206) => 0.02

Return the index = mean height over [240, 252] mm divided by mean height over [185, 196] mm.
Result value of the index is 1.28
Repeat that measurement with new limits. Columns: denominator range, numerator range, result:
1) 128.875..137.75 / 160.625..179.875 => 1.21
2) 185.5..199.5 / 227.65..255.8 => 1.22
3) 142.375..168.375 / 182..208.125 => 0.84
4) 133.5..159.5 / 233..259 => 0.97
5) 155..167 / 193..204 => 0.82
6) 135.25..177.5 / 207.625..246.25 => 0.93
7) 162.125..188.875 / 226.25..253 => 0.90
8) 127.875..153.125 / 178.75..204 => 0.94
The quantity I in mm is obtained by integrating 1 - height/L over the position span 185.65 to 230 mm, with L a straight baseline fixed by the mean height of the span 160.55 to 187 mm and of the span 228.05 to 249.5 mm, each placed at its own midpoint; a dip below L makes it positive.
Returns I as 4.8 mm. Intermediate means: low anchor 157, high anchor 138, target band 131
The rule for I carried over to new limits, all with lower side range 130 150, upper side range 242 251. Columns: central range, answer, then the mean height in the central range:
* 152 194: -3.0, 146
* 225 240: 0.0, 138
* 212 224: -0.4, 142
